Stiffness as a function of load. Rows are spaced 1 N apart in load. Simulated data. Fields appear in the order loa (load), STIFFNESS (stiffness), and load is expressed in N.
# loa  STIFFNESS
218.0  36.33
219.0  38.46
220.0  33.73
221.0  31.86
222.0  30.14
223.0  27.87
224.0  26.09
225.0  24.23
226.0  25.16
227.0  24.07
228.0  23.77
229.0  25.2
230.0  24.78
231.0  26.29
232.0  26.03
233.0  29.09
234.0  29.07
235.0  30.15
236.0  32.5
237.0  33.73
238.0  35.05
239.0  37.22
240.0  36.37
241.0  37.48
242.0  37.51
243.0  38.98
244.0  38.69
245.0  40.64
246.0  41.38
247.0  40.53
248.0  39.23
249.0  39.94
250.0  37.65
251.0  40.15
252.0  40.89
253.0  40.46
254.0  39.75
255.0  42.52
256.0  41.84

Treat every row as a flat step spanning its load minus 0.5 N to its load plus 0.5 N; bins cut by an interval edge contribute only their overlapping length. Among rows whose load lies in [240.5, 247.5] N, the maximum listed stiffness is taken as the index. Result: 41.38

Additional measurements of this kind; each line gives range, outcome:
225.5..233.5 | 29.09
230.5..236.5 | 32.5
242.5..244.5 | 38.98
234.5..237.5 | 33.73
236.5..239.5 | 37.22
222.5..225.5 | 27.87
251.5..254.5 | 40.89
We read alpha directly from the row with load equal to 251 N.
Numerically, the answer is 40.15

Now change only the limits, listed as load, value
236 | 32.5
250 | 37.65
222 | 30.14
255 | 42.52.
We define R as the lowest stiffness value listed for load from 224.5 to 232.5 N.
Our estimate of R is 23.77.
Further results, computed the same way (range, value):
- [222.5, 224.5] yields 26.09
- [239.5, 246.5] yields 36.37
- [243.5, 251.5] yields 37.65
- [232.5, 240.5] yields 29.07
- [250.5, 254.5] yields 39.75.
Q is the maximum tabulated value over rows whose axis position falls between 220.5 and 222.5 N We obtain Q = 31.86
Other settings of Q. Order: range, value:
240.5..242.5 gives 37.51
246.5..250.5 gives 40.53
